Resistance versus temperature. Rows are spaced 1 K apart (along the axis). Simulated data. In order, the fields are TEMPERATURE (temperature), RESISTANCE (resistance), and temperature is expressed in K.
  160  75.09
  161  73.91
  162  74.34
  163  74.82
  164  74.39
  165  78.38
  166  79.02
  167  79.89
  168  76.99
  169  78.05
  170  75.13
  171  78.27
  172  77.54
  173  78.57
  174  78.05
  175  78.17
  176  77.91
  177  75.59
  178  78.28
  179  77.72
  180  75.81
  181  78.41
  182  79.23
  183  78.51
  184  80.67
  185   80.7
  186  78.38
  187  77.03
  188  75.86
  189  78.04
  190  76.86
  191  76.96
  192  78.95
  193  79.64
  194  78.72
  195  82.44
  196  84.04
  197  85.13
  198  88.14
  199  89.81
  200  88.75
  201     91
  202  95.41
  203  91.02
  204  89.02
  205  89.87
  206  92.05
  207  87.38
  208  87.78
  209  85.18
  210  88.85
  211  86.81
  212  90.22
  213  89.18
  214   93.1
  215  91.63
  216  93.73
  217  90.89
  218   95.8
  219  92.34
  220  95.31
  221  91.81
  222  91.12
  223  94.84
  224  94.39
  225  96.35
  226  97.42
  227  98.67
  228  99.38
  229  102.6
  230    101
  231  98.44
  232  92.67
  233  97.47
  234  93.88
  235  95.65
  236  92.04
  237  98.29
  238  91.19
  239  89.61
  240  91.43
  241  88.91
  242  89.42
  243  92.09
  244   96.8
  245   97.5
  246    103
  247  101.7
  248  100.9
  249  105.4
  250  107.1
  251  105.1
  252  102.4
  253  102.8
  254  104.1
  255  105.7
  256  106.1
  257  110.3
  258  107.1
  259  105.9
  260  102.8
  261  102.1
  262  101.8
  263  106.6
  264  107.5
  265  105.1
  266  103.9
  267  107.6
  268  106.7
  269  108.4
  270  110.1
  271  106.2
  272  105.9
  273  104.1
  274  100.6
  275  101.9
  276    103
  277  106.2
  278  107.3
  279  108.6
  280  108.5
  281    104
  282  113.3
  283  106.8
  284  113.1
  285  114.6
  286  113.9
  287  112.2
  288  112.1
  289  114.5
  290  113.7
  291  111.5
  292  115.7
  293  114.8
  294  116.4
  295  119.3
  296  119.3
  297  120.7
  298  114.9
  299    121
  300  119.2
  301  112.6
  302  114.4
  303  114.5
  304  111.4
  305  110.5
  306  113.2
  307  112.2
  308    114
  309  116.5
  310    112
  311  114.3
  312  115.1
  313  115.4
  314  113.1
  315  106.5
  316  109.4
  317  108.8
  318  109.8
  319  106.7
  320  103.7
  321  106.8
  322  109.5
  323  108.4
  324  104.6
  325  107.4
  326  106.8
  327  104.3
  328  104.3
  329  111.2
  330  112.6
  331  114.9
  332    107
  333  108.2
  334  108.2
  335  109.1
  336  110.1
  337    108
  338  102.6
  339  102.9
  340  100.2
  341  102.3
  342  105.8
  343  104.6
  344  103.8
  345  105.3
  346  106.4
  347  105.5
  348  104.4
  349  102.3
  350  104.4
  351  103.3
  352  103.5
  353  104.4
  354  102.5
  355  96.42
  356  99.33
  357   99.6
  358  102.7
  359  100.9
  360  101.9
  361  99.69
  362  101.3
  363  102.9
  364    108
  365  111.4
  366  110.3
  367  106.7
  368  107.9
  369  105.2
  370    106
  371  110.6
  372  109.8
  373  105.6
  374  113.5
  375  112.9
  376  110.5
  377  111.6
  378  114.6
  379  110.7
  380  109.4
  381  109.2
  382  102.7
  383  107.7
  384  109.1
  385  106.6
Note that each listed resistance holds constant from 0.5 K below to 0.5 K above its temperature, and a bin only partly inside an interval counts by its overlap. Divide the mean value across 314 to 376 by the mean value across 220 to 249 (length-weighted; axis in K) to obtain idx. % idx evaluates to 1.11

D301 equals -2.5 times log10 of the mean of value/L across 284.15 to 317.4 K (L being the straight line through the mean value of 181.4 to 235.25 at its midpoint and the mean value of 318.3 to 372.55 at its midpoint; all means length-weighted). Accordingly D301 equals -0.14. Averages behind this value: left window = 88.8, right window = 106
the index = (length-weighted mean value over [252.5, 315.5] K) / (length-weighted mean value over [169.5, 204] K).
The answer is 1.4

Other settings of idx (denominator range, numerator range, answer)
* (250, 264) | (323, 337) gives 1.03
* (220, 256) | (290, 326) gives 1.15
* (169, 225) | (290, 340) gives 1.31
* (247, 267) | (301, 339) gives 1.05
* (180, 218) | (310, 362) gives 1.25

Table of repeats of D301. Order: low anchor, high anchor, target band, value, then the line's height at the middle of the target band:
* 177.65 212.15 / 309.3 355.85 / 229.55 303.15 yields -0.107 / 95.6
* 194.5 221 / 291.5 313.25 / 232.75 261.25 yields 0.010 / 100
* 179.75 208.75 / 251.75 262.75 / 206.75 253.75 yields 0.004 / 95.6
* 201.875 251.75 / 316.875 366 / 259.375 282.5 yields -0.076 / 98.6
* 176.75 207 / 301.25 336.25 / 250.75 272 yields -0.085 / 97.7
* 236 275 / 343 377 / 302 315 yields -0.097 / 104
